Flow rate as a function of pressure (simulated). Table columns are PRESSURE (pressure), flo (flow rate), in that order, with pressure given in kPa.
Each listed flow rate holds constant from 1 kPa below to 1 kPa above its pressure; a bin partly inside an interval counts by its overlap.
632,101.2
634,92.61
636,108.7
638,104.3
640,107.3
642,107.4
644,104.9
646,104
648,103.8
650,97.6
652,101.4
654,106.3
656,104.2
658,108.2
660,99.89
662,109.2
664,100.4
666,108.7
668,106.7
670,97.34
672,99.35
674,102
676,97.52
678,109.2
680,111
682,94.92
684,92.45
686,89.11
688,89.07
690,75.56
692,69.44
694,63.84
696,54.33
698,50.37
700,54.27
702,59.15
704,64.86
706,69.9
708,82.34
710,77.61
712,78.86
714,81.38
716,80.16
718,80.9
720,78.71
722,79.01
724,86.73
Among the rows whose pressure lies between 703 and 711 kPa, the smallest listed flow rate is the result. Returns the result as 64.86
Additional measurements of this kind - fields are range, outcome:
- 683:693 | 69.44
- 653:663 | 99.89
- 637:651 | 97.6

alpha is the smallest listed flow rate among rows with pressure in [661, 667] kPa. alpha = 100.4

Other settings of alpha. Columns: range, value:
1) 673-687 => 89.11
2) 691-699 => 50.37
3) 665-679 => 97.34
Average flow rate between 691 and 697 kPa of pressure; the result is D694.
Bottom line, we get 62.5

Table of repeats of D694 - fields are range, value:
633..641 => 103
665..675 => 103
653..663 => 106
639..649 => 105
